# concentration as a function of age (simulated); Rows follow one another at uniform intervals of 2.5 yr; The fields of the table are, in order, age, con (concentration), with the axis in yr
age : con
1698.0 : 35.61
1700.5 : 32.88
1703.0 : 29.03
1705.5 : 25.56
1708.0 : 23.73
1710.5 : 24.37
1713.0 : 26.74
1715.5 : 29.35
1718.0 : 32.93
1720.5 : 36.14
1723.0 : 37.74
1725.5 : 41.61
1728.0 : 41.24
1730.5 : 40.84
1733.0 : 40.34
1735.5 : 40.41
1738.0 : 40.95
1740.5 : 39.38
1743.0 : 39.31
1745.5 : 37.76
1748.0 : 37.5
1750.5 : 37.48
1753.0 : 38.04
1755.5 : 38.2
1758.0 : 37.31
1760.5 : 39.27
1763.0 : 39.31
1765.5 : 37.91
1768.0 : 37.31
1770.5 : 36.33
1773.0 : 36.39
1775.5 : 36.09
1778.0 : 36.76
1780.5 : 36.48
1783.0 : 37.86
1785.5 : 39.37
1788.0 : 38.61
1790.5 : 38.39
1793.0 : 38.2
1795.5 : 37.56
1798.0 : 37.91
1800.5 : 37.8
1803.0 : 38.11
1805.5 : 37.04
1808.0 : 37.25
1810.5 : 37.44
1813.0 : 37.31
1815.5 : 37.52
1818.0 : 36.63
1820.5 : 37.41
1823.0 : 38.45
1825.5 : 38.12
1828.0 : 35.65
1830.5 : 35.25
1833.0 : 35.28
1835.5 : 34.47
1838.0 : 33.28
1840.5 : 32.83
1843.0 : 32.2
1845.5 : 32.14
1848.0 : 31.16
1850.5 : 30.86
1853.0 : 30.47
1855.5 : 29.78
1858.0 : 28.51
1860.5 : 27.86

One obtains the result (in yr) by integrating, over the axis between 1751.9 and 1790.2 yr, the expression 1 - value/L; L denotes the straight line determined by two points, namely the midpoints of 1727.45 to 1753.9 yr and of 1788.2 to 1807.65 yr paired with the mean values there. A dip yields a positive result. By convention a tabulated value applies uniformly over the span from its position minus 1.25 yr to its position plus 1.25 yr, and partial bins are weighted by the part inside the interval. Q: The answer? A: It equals 0.86 yr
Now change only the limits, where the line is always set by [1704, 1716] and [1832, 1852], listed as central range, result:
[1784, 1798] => -3.9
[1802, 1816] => -2.9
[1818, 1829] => -1.9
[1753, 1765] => -4.3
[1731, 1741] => -4.9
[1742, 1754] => -4.4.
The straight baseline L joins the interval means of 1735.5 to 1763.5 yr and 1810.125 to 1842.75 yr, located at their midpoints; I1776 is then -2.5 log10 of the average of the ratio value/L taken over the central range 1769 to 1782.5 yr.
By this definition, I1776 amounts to 0.04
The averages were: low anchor 38.7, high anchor 36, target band 36.5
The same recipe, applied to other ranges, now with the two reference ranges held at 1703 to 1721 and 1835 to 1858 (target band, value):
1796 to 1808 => -0.23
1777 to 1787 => -0.25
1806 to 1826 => -0.21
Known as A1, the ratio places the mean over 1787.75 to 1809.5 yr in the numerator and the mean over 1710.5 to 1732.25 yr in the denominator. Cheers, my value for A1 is 1.07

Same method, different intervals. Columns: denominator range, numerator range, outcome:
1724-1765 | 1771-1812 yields 0.96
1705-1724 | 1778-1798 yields 1.28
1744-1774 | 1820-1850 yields 0.91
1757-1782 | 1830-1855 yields 0.87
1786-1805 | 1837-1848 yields 0.85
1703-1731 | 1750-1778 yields 1.16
